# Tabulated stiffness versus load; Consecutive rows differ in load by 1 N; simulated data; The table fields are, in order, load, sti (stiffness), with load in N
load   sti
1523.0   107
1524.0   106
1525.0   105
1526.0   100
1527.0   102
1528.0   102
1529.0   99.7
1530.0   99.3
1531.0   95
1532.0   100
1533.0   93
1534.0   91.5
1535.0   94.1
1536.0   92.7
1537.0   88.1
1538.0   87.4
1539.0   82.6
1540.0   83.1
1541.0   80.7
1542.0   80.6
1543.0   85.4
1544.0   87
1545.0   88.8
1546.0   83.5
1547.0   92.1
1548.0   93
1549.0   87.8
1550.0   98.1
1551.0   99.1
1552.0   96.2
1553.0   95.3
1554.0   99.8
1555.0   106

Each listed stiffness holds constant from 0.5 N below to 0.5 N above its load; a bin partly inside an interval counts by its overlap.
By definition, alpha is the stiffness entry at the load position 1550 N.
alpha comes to 98.1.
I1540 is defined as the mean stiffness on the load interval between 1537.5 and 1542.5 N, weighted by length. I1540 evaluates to 82.9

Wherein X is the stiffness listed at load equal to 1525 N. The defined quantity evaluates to 105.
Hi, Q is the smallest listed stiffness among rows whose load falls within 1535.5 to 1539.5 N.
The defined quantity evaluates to 82.6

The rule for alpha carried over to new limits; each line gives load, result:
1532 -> 100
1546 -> 83.5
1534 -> 91.5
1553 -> 95.3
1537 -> 88.1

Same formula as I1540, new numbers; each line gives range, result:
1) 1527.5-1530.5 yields 100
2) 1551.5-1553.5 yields 95.8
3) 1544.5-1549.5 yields 89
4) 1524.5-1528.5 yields 102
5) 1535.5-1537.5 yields 90.4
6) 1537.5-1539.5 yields 85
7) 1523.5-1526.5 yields 104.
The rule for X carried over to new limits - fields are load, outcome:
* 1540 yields 83.1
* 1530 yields 99.3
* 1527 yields 102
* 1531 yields 95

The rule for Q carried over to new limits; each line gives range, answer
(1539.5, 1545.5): 80.6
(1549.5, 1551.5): 98.1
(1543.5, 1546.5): 83.5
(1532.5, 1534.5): 91.5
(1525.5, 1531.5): 95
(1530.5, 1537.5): 88.1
